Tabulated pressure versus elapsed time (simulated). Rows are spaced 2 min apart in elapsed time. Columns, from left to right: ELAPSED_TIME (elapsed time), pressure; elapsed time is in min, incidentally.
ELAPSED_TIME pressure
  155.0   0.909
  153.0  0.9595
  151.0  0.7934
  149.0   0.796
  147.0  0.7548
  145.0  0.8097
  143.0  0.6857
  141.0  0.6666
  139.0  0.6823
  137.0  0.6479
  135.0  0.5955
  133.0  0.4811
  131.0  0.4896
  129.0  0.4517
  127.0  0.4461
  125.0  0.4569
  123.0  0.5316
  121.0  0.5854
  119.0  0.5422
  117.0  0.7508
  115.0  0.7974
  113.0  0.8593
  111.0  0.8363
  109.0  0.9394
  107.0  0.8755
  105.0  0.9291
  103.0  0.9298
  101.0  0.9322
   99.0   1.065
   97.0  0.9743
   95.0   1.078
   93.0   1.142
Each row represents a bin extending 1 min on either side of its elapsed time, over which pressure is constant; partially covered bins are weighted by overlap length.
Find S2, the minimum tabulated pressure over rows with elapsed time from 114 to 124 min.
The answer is 0.5316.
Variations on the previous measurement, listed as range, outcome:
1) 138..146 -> 0.6666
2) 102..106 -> 0.9291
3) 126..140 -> 0.4461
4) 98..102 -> 0.9322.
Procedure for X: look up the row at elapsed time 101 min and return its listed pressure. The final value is 0.9322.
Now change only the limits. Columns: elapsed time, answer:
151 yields 0.7934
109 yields 0.9394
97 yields 0.9743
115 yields 0.7974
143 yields 0.6857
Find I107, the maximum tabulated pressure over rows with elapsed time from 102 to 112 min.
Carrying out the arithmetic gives 0.9394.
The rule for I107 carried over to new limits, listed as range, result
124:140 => 0.6823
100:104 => 0.9322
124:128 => 0.4569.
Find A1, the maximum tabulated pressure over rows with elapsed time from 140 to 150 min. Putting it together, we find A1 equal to 0.8097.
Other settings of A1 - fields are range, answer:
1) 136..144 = 0.6857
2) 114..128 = 0.7974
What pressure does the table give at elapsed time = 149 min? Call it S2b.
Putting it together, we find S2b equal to 0.796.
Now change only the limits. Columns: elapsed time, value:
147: 0.7548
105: 0.9291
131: 0.4896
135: 0.5955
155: 0.909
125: 0.4569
